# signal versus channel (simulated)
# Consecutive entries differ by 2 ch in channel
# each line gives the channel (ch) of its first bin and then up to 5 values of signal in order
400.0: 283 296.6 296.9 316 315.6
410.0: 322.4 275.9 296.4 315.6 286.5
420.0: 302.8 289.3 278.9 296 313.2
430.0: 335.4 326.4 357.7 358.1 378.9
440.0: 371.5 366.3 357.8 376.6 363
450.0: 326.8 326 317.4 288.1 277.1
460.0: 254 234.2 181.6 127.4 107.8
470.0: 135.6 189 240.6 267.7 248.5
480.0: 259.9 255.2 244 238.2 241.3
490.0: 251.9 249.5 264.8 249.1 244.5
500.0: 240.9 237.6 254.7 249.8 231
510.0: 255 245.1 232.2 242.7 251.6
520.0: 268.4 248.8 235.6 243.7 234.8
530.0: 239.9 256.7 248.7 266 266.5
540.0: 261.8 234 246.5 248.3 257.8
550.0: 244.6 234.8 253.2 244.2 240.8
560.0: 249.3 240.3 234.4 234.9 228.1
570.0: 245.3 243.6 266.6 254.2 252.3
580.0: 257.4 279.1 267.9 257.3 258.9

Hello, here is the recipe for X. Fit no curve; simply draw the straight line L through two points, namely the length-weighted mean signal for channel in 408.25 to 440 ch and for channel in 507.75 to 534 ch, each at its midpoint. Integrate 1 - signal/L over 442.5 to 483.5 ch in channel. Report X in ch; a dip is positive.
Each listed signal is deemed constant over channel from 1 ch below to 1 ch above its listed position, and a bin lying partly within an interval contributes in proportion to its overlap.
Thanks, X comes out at 4.5 ch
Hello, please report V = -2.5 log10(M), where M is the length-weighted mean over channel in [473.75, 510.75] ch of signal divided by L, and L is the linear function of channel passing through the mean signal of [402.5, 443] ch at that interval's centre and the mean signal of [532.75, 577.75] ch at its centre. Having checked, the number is 0.14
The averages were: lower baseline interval 320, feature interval 249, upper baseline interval 248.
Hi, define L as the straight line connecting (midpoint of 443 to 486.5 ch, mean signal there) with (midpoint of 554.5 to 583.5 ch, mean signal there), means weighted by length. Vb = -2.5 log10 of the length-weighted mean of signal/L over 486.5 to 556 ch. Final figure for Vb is 0.02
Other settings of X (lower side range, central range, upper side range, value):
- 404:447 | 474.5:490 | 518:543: 1.9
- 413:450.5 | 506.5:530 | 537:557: 2.2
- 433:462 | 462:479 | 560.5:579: 6.8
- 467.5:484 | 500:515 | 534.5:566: -0.8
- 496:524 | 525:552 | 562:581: -0.4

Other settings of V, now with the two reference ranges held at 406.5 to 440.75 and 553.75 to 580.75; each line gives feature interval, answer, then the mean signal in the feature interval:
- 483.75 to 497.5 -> 0.15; 248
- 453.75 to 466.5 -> 0.24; 240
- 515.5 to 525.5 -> 0.08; 249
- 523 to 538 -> 0.07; 248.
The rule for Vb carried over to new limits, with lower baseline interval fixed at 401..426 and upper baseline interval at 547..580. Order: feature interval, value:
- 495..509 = 0.10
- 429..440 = -0.21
